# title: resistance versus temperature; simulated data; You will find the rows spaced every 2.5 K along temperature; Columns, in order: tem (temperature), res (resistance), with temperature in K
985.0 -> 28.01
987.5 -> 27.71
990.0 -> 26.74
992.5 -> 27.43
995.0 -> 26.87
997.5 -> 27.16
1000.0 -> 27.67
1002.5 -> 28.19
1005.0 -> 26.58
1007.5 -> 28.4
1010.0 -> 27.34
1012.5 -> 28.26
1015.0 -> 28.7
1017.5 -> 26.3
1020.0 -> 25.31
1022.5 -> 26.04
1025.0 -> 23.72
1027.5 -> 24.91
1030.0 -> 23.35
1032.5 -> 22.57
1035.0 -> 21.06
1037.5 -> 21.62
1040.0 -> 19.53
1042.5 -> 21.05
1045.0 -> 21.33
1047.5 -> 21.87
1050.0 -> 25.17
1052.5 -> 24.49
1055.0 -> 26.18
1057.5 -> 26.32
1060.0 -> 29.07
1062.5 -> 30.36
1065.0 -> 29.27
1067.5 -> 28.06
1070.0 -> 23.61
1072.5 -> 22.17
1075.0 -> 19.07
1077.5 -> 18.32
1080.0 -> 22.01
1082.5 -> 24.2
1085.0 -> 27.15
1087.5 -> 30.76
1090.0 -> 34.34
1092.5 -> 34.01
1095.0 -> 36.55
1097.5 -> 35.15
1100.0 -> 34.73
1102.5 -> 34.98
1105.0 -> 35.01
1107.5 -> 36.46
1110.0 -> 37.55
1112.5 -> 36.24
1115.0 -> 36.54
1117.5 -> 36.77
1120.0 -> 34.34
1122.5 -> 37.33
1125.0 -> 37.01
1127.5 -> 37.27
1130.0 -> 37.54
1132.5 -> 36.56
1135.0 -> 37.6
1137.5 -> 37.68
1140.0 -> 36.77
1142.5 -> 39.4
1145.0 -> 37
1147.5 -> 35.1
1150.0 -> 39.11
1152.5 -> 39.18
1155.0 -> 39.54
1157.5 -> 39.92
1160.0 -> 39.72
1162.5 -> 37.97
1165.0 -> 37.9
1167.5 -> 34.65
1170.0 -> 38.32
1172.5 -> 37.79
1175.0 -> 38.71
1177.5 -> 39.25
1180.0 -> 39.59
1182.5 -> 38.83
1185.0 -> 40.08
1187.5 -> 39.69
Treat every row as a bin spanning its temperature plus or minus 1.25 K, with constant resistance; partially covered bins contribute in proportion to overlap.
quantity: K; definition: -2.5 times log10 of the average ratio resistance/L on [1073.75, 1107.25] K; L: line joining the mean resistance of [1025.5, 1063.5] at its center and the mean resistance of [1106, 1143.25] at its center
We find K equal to 0.06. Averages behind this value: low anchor 23.9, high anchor 37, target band 29.9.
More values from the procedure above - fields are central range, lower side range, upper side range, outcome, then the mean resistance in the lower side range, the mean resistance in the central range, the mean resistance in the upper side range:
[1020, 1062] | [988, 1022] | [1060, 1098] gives 0.15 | 27.3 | 23.8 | 27.6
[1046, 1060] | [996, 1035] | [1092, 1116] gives 0.20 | 26.1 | 25.1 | 35.8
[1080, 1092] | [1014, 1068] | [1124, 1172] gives 0.06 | 24.8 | 28.7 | 37.8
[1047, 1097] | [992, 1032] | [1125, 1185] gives 0.17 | 26.5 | 26.8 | 38.1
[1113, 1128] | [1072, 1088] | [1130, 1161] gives -0.13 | 23.1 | 36.5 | 38.1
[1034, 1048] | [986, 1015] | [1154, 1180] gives 0.39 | 27.5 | 21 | 38.4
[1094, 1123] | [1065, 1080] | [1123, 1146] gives -0.15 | 22.8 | 35.9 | 37.4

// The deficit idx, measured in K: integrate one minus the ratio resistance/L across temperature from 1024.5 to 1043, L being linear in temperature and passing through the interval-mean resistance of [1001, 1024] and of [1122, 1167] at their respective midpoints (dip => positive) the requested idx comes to 4.3 K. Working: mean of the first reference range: 27.2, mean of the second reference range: 37.9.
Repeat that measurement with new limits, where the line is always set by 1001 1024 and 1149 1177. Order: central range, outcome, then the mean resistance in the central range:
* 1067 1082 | 4.6 K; 22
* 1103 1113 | -0.5 K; 36.2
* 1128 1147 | -0.4 K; 37.4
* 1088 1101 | -0.5 K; 34.7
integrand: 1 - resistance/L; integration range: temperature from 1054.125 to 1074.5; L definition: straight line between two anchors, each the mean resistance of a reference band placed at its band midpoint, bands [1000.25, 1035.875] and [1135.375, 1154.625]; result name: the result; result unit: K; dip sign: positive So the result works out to 2.4 K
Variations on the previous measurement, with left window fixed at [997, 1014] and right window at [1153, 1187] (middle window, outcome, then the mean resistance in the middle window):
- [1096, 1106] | -0.3 K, 35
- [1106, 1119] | -0.7 K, 36.6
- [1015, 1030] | 1.8 K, 25.4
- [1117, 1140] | -0.6 K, 36.9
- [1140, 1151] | -0.1 K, 37.5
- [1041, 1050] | 2.5 K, 21.9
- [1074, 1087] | 4.0 K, 22.7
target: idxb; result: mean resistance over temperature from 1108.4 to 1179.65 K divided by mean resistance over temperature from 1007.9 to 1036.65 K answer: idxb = 1.49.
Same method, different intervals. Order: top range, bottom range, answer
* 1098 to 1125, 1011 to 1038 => 1.45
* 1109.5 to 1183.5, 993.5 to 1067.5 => 1.48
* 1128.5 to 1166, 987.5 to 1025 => 1.40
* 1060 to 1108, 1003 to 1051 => 1.19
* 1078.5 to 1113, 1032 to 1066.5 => 1.34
